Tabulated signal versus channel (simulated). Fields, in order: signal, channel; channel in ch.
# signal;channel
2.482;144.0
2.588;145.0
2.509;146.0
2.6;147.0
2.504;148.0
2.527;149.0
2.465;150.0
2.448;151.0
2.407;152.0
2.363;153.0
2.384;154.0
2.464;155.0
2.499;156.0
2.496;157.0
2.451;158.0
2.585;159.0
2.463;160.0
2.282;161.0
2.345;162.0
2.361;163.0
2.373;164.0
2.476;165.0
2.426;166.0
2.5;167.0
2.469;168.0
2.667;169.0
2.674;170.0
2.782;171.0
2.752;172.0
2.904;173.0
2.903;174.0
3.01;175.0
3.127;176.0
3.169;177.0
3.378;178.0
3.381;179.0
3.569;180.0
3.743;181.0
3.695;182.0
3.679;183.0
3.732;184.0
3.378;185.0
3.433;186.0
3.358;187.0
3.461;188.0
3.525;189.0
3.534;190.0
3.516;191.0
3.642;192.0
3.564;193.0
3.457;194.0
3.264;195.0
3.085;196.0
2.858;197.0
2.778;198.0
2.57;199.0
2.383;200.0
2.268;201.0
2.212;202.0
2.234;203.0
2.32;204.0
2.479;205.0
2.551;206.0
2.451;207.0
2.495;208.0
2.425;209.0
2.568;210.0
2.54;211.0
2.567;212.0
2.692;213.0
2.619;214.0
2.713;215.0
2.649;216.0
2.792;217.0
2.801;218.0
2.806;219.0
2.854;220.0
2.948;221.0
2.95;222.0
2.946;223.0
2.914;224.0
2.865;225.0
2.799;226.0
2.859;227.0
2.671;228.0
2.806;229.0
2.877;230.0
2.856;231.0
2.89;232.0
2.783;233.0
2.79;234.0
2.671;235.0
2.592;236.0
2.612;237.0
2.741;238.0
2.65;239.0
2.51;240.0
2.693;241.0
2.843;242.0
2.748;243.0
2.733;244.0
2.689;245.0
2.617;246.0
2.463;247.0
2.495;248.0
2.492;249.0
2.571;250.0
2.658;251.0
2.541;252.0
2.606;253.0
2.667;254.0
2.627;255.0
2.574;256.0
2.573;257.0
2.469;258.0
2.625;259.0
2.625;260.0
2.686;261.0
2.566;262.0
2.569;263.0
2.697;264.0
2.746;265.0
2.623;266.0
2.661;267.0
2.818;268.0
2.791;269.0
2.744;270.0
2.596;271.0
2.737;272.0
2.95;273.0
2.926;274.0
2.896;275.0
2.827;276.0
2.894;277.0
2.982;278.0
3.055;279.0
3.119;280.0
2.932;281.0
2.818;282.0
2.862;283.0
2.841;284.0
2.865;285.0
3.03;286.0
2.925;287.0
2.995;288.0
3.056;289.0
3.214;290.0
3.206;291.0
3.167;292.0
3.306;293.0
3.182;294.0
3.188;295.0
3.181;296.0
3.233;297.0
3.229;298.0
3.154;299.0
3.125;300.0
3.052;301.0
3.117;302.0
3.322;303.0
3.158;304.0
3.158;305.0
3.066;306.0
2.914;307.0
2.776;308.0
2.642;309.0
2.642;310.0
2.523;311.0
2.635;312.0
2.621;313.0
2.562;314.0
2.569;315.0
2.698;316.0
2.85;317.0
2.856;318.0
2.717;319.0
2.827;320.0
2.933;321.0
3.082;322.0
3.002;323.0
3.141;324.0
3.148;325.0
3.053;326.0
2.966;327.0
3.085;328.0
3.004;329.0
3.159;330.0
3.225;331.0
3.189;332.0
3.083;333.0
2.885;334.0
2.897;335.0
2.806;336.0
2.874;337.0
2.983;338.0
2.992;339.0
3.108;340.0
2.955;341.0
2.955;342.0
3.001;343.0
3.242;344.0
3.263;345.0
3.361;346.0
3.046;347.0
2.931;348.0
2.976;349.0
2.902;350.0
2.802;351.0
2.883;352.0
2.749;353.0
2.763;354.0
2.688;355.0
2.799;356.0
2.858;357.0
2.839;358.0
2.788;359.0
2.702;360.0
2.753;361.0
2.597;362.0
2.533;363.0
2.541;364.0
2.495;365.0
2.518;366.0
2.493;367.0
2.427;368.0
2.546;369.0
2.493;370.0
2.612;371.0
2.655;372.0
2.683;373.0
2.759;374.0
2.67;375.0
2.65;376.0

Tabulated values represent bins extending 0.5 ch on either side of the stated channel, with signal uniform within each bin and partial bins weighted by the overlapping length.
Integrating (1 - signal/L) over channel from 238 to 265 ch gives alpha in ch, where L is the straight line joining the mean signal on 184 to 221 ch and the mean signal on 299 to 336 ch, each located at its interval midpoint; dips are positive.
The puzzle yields 2.6 ch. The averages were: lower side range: 2.87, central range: 2.62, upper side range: 2.94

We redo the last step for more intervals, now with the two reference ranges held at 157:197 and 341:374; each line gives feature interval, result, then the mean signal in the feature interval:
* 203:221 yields 2.3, 2.61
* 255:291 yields 1.1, 2.81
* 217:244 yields 1.6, 2.79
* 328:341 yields -0.9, 3.02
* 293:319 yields -0.8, 2.94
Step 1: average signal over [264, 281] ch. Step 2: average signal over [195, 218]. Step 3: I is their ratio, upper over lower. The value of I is 1.1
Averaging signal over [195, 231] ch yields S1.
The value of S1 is 2.68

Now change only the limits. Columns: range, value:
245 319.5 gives 2.84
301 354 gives 2.95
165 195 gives 3.21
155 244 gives 2.84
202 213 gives 2.46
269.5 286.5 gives 2.89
